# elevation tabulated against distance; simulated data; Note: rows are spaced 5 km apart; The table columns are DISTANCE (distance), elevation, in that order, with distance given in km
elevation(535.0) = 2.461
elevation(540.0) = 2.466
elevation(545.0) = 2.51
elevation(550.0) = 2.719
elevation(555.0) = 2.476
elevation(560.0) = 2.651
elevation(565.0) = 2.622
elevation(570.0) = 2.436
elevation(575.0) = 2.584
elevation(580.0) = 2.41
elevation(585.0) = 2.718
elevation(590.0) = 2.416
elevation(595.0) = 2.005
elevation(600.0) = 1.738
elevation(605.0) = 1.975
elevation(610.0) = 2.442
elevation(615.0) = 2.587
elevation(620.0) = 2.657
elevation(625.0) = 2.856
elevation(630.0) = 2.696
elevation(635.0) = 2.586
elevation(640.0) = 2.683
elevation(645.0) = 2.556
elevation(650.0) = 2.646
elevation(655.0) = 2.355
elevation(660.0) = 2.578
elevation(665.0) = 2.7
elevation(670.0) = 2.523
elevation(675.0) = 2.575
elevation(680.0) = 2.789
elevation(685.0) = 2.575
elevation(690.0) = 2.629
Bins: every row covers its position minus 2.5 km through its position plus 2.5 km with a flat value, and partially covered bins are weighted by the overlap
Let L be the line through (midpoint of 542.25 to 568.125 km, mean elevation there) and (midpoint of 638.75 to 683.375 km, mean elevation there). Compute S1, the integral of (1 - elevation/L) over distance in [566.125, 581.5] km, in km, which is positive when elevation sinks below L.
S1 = 0.6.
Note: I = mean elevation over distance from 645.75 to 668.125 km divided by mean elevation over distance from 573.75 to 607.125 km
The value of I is 1.1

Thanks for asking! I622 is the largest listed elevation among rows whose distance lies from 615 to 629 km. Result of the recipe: 2.856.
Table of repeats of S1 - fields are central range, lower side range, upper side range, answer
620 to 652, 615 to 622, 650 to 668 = -0.86 km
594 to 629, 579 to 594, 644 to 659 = 1.98 km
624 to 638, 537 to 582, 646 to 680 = -0.70 km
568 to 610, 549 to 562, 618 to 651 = 5.38 km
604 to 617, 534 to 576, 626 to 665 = 1.09 km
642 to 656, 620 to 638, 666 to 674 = 0.50 km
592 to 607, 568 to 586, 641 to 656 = 3.63 km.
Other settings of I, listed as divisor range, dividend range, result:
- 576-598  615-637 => 1.13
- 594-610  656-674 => 1.30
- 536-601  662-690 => 1.07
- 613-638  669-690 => 0.98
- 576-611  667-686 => 1.17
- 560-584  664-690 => 1.03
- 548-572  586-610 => 0.82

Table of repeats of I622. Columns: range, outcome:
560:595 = 2.718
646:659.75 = 2.646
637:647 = 2.683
